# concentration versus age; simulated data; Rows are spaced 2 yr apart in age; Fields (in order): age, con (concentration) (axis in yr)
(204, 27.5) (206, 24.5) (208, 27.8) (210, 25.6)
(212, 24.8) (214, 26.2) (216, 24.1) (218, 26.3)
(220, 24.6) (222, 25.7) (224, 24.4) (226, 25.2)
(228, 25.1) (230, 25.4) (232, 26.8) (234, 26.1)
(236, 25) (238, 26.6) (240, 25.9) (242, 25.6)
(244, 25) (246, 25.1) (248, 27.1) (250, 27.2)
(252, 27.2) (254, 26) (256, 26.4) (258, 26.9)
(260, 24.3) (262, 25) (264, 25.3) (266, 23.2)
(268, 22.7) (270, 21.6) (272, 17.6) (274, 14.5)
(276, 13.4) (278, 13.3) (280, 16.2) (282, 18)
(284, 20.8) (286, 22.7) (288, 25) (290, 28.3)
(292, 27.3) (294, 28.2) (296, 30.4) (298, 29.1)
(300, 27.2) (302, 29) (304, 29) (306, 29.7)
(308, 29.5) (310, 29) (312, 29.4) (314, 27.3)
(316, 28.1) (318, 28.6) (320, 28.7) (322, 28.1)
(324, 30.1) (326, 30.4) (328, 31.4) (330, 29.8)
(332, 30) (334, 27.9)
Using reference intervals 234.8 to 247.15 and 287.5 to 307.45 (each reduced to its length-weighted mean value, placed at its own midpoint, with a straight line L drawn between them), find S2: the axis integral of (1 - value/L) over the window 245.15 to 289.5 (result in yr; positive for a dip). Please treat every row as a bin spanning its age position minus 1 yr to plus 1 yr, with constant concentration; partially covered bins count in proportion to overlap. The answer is 7.4 yr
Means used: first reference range 25.6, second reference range 28.4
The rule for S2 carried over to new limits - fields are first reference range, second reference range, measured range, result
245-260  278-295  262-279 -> 3.6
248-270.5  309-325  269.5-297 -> 5.7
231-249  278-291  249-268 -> -1.3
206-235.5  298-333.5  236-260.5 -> 0.4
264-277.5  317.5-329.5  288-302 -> -2.5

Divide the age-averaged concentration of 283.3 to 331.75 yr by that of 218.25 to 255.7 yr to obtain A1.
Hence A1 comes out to 1.1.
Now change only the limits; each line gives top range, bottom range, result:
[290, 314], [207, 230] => 1.13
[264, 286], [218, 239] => 0.73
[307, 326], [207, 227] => 1.13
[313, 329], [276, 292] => 1.41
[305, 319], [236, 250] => 1.11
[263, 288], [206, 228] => 0.76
